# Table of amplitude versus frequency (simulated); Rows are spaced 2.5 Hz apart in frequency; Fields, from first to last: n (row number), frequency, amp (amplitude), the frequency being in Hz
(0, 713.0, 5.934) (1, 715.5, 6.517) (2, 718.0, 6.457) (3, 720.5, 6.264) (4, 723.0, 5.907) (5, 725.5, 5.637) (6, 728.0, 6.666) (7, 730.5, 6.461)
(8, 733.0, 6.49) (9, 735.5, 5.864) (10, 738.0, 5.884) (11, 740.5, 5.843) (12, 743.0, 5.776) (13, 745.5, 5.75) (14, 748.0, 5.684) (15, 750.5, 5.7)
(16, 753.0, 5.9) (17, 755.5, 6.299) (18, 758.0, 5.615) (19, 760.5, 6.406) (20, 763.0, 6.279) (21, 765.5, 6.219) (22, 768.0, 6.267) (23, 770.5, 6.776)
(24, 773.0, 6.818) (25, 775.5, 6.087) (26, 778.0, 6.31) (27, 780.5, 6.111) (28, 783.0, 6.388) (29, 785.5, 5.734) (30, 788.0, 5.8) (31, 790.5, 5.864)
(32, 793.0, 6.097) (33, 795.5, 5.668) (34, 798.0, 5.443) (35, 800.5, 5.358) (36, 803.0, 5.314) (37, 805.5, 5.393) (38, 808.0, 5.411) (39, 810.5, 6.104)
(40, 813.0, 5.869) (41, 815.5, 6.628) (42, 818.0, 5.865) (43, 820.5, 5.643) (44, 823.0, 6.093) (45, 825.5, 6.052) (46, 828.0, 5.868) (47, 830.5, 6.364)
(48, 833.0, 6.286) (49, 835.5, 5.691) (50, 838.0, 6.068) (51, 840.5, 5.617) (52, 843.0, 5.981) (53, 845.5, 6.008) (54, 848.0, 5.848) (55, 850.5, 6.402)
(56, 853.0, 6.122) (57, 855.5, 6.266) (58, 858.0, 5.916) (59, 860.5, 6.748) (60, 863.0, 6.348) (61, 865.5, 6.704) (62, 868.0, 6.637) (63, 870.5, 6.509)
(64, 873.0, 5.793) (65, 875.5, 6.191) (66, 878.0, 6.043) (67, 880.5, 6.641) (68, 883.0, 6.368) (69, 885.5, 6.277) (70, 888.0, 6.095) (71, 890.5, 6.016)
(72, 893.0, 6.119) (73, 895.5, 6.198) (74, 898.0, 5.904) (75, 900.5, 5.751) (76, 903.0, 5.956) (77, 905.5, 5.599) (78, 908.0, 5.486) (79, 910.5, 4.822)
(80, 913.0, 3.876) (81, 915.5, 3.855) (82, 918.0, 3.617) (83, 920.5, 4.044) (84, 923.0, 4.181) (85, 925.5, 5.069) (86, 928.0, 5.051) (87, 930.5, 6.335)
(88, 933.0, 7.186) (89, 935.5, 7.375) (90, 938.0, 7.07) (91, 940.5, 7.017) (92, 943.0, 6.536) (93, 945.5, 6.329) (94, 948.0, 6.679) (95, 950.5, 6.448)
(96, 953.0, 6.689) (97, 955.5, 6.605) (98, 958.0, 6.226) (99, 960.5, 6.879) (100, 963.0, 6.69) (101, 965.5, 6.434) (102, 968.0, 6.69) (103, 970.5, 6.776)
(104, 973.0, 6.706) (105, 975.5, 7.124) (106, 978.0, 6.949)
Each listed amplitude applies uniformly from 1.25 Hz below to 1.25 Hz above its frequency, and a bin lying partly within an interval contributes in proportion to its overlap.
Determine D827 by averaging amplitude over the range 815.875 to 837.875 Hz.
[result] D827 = 6.01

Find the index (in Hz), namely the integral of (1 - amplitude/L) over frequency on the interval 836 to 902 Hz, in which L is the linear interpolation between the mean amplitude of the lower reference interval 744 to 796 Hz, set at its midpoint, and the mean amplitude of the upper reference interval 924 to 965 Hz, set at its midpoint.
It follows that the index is 1.6 Hz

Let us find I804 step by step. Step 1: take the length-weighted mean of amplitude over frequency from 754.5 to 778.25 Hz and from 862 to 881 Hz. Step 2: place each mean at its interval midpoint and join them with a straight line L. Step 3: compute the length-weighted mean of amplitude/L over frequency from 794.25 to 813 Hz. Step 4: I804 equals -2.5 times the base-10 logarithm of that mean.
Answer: 0.14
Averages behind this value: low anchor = 6.31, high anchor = 6.35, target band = 5.55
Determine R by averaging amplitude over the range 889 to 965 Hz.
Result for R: 5.86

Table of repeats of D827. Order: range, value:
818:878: 6.13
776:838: 5.9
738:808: 5.95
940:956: 6.6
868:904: 6.15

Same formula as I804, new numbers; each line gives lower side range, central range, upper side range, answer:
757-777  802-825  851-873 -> 0.09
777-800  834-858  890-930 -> -0.09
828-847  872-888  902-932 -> -0.16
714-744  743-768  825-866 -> 0.03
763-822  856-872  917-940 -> -0.12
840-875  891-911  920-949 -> 0.07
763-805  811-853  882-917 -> -0.04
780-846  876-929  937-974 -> 0.18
